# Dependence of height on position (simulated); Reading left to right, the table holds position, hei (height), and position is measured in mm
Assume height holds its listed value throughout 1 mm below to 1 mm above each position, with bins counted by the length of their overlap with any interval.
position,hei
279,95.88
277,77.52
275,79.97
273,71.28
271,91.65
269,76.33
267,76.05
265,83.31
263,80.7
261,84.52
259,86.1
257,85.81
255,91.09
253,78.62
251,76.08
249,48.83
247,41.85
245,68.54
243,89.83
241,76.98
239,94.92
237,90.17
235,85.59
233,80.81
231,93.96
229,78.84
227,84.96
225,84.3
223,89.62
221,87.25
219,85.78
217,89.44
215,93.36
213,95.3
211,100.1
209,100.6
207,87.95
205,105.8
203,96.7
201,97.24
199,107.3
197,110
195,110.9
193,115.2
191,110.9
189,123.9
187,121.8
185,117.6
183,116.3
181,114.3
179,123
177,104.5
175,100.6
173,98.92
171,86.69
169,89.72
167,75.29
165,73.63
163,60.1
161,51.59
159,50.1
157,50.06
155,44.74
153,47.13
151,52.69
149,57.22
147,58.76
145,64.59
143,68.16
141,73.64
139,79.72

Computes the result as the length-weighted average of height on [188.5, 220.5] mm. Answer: 101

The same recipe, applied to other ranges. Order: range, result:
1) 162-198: 103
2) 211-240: 88.6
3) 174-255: 94.5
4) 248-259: 77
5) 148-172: 61.6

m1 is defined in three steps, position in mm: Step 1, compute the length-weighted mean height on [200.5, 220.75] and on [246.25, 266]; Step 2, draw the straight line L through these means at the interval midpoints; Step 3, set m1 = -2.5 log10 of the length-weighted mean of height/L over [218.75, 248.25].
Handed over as 0.049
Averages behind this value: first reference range 94.9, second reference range 76.1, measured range 81.9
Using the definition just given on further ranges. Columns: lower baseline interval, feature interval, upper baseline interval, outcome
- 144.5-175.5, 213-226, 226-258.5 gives -0.18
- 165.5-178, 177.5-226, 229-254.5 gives -0.20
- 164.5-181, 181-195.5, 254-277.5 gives -0.24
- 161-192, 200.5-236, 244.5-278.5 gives -0.03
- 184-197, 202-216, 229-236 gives 0.06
